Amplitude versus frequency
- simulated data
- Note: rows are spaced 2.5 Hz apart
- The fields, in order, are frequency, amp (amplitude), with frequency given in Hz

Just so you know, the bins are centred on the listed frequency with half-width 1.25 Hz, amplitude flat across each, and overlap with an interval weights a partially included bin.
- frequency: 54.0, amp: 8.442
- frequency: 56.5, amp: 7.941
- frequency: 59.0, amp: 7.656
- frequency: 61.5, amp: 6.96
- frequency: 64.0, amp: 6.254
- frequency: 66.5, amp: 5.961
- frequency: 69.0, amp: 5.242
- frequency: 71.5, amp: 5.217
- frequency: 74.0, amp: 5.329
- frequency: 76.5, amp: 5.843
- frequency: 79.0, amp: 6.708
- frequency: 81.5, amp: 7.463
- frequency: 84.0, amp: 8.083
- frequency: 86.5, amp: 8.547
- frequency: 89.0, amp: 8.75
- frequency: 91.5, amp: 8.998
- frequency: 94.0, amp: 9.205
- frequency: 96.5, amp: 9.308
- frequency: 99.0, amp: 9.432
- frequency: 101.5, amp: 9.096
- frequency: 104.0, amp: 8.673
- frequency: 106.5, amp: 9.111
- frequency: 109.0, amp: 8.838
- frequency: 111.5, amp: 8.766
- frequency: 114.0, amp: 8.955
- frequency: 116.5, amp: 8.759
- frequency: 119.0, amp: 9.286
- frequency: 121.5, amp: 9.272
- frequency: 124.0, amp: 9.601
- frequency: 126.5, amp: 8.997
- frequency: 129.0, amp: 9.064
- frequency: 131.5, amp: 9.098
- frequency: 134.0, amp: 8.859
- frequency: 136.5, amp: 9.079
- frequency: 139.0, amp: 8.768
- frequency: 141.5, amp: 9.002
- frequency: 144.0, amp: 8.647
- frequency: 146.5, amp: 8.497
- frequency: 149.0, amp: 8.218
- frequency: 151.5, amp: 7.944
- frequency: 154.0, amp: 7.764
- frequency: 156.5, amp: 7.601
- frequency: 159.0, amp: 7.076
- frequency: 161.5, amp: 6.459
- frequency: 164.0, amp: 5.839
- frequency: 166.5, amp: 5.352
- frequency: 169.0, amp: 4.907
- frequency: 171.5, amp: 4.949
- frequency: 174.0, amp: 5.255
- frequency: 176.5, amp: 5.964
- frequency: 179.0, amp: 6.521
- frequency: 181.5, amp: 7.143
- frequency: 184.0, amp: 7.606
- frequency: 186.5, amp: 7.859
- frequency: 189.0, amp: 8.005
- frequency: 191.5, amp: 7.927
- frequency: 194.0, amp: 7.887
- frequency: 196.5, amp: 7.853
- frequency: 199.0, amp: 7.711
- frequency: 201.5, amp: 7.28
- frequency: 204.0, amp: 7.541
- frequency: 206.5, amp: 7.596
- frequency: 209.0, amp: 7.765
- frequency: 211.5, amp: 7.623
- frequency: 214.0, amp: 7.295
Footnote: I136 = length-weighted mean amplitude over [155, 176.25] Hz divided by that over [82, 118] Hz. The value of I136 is 0.7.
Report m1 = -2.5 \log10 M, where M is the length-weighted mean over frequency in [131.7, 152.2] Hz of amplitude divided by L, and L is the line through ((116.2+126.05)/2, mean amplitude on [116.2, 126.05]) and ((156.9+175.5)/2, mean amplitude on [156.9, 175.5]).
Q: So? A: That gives -0.14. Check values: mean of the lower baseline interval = 9.26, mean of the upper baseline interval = 5.78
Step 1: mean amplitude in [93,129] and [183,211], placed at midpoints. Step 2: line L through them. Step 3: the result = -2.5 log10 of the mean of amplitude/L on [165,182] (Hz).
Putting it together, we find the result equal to 0.387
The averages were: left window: 9.09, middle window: 5.67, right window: 7.73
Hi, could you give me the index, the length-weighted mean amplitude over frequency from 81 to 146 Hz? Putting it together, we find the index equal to 8.92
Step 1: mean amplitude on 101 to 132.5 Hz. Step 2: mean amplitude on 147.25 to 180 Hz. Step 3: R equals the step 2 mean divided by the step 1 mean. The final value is 0.72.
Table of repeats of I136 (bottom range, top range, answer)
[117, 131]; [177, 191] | 0.80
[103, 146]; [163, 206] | 0.76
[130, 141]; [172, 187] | 0.73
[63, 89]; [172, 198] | 1.09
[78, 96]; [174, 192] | 0.86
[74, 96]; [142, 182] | 0.87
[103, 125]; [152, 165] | 0.78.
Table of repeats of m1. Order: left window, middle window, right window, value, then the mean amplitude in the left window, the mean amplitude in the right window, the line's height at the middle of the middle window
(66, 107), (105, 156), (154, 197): -0.21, 7.71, 6.73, 7.22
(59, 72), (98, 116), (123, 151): -0.16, 6.13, 8.86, 7.72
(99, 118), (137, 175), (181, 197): 0.16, 8.93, 7.78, 8.25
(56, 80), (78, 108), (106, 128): -0.13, 6.26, 9.06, 7.69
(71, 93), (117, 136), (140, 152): -0.13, 7.31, 8.5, 8.14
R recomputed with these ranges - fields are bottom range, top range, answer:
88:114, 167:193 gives 0.73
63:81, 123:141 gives 1.55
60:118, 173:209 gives 0.94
